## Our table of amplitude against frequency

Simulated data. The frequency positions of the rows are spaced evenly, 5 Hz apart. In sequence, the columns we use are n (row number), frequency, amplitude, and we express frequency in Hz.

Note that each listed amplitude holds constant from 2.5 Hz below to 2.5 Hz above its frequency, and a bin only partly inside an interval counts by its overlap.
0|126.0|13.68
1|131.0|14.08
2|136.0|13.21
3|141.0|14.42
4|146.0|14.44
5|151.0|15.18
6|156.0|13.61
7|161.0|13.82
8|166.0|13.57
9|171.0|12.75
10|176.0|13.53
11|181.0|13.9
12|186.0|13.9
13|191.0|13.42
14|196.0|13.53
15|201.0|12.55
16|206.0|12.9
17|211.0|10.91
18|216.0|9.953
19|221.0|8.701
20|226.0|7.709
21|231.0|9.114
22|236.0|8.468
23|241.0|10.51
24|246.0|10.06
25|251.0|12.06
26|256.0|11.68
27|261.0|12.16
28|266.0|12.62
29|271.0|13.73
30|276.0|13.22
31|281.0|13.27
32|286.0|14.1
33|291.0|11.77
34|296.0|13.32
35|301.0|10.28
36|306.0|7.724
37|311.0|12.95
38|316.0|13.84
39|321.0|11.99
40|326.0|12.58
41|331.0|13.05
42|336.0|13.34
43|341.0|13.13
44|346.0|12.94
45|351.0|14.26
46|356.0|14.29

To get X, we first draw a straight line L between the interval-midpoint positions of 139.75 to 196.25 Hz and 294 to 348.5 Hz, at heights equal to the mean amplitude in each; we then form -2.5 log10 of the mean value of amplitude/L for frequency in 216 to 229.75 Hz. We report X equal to 0.47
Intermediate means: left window 13.8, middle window 8.61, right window 12.3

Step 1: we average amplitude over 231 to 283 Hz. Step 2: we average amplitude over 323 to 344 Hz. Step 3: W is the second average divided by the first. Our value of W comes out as 1.12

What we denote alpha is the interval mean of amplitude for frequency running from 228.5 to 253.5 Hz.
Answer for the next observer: 10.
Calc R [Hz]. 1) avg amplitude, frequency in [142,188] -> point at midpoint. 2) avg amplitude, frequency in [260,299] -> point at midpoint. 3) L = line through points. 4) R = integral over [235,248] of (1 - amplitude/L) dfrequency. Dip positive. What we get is 3.4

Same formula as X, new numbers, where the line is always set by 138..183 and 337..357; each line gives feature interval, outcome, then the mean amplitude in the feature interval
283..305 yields 0.136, 12.1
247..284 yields 0.094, 12.6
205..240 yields 0.397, 9.58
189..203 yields 0.053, 13.2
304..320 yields 0.170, 11.7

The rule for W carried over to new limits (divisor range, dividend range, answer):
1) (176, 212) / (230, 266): 0.82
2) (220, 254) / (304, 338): 1.28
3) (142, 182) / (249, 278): 0.91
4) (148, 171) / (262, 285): 0.95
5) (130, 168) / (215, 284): 0.78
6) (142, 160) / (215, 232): 0.61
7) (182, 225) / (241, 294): 1.04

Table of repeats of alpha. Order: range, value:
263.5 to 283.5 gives 13.2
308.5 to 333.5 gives 12.9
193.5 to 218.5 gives 12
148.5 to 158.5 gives 14.4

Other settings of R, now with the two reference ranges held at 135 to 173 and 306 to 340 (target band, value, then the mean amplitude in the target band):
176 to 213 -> 1.4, 13.1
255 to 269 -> 0.9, 12.3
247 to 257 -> 1.2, 11.6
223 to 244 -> 6.8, 8.97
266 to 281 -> -0.4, 13.3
